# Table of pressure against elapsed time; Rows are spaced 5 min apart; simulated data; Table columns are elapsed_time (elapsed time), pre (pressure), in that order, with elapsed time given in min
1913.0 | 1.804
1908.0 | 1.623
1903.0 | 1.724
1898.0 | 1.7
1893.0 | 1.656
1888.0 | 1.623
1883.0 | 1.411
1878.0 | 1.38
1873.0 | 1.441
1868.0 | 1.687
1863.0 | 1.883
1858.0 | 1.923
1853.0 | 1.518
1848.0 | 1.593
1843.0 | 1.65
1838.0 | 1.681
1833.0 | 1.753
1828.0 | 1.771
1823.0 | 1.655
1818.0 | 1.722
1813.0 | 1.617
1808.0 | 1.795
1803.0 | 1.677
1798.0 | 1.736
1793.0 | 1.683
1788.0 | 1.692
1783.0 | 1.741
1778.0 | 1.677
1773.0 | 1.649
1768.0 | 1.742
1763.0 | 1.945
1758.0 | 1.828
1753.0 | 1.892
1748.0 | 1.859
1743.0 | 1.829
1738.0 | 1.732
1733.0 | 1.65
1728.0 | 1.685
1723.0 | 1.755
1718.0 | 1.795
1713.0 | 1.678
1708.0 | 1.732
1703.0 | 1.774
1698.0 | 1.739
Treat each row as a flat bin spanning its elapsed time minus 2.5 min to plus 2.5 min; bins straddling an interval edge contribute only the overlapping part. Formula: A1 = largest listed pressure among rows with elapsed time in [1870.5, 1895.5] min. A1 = 1.656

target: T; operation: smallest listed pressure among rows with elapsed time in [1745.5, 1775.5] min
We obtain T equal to 1.649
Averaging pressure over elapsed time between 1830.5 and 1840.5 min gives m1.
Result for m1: 1.72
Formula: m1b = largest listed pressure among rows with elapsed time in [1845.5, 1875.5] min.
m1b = 1.923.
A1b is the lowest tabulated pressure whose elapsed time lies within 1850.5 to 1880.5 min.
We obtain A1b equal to 1.38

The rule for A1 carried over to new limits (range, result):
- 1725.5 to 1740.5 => 1.732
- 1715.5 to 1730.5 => 1.795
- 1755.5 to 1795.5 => 1.945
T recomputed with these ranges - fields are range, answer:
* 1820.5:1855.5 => 1.518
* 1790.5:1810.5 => 1.677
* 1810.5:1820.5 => 1.617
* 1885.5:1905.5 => 1.623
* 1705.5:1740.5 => 1.65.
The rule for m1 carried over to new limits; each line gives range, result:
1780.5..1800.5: 1.71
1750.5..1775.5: 1.81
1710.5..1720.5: 1.74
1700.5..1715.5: 1.73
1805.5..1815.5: 1.71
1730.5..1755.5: 1.79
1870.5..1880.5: 1.41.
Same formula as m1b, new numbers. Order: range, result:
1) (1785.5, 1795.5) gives 1.692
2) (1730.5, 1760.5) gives 1.892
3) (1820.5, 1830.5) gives 1.771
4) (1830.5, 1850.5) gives 1.753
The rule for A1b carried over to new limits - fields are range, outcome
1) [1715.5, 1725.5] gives 1.755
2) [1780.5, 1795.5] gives 1.683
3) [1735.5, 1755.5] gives 1.732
